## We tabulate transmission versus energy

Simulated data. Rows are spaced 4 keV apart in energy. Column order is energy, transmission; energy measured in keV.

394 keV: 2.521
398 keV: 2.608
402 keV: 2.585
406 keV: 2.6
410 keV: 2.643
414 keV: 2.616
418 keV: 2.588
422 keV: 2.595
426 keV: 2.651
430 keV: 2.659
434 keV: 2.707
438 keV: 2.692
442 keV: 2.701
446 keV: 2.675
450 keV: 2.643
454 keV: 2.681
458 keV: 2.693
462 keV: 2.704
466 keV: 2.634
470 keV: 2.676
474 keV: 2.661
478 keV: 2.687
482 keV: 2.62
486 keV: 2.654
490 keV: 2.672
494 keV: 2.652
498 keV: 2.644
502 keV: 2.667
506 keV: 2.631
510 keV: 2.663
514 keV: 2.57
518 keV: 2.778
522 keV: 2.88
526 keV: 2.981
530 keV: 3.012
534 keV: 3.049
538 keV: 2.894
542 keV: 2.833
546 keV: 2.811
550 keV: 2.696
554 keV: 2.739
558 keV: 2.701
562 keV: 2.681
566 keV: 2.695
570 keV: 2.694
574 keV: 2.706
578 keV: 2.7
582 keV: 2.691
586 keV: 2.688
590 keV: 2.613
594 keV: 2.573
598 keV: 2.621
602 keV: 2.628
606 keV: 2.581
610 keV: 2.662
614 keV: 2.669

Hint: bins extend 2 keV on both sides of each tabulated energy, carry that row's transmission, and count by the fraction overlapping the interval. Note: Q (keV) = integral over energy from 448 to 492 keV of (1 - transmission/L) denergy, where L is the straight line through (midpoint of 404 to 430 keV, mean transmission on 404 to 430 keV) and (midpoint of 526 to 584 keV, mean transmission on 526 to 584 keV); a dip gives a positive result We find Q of 0.3 keV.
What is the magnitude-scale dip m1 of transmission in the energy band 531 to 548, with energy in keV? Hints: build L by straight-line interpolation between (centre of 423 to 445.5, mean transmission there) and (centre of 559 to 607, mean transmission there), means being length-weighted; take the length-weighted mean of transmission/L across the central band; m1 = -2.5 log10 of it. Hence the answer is -0.093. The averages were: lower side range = 2.68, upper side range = 2.66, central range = 2.9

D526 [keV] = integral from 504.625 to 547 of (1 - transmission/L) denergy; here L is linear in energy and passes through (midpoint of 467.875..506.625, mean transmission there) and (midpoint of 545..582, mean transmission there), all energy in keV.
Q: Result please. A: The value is -2.3 keV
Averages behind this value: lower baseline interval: 2.66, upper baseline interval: 2.71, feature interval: 2.83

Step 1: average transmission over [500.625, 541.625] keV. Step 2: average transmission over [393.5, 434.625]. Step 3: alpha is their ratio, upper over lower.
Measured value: 1.08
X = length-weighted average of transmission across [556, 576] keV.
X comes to 2.7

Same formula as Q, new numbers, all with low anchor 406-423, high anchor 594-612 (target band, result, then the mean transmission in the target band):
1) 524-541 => -2.3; 2.98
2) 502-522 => -0.5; 2.68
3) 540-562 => -1.1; 2.75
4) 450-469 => -0.5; 2.67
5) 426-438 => -0.3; 2.68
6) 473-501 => -0.5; 2.66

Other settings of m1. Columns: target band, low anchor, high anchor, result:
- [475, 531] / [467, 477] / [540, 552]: 0.00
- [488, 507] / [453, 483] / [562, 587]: 0.01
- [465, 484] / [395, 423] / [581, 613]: -0.02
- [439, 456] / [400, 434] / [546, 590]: -0.02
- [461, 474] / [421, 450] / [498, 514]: 0.00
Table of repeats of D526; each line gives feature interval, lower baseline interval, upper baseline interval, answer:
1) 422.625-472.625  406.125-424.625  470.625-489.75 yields -0.7 keV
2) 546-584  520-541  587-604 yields 0.9 keV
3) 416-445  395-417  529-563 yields -0.1 keV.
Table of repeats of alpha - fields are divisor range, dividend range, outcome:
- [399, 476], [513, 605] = 1.04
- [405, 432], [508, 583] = 1.06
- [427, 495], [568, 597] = 1.00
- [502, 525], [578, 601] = 0.97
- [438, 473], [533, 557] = 1.05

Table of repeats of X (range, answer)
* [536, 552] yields 2.81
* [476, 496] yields 2.66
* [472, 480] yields 2.67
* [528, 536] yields 3.03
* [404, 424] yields 2.61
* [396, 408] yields 2.6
